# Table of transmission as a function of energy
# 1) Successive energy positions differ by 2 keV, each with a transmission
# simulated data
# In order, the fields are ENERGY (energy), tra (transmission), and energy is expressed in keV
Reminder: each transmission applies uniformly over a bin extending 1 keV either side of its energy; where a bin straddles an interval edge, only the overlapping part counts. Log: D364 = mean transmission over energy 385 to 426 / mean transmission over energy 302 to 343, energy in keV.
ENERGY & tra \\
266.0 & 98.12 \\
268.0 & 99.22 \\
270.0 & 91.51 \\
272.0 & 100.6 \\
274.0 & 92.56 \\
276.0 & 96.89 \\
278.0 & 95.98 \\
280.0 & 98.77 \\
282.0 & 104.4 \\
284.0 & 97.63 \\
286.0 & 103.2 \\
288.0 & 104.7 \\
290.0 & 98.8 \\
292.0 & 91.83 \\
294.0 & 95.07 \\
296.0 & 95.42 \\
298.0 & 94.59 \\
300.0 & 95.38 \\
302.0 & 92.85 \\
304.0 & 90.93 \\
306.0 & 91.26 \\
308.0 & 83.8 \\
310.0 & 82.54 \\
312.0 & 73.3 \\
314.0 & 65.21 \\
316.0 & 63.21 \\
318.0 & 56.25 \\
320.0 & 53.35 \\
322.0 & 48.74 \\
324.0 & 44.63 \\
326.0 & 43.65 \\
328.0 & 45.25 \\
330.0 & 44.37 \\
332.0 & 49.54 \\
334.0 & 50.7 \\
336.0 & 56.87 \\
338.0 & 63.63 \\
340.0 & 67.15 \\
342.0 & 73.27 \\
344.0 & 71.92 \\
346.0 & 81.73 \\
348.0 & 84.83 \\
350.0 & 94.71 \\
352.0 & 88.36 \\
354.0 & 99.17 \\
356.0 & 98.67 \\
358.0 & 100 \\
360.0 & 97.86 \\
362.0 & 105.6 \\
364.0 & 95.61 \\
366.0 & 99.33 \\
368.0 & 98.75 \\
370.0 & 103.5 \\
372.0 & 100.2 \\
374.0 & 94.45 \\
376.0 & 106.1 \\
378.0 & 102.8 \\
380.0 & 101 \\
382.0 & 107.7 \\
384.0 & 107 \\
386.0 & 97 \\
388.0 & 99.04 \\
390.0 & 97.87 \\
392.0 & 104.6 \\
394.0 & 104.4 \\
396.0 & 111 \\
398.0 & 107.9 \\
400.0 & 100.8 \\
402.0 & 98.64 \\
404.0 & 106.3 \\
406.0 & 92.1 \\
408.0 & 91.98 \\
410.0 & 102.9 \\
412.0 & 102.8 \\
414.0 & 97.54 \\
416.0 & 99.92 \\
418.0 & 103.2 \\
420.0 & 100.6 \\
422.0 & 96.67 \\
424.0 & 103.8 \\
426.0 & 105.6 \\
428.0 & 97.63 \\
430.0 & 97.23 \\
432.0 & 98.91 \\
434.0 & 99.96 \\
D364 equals 1.6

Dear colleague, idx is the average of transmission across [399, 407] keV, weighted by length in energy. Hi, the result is 99.5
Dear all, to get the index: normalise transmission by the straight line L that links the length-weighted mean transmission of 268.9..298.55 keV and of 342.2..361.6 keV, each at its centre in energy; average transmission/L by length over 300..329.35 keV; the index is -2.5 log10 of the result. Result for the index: 0.37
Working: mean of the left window 97.5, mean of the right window 90.5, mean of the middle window 67.5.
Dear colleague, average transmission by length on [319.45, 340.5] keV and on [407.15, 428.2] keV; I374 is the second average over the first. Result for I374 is 2.0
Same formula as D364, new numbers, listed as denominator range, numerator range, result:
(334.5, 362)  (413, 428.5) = 1.21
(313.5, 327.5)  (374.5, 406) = 1.95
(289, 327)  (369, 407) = 1.33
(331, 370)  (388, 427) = 1.21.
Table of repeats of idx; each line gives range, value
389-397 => 104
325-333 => 45.7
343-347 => 76.8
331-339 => 55.2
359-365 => 99.7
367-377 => 101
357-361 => 98.9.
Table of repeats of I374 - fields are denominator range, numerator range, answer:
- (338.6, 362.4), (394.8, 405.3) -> 1.19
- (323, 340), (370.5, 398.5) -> 2.02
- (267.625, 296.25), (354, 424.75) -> 1.03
